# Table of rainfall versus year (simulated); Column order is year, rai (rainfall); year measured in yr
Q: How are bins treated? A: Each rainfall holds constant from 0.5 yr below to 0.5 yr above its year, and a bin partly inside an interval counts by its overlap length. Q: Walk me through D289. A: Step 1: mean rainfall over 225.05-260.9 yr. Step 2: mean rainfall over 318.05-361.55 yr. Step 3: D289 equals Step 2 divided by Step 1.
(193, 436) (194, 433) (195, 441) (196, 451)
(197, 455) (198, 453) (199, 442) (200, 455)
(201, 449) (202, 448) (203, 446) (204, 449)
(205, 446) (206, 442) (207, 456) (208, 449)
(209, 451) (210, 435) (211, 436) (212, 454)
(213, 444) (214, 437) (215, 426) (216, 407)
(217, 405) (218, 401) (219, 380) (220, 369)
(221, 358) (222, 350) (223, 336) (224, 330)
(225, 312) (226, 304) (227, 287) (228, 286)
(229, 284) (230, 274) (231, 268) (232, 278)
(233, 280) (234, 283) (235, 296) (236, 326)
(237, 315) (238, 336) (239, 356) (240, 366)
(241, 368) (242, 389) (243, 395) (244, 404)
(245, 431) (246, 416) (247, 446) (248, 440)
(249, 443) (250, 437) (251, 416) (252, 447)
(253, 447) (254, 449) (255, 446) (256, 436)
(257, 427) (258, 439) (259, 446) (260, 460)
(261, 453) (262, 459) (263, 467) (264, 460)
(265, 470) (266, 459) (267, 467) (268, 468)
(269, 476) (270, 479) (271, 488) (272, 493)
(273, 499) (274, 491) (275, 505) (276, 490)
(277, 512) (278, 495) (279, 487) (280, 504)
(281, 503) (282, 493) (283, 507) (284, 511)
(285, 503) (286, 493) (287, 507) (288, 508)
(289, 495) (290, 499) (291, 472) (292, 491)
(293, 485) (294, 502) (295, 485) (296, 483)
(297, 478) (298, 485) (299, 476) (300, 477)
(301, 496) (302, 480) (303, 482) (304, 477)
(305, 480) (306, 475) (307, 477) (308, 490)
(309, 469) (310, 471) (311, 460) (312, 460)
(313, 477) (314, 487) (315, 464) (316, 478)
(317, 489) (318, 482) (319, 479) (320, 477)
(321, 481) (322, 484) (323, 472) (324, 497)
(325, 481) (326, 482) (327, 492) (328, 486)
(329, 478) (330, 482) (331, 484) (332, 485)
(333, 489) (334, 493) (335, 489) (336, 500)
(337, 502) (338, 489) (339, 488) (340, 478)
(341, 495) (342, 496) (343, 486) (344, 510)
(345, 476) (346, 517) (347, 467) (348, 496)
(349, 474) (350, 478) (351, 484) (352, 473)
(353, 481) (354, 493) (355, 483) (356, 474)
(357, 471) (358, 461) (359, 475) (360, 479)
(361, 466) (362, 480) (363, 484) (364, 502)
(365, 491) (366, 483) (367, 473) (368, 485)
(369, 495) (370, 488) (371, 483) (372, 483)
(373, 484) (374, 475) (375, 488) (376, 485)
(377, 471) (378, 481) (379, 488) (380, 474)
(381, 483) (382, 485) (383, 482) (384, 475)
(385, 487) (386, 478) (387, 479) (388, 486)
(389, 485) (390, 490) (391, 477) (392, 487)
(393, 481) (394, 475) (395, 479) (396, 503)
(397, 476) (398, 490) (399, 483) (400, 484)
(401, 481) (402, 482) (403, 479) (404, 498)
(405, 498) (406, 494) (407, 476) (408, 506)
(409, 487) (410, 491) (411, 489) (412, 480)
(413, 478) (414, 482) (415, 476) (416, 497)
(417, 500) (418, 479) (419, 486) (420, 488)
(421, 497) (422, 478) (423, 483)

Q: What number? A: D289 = 1.29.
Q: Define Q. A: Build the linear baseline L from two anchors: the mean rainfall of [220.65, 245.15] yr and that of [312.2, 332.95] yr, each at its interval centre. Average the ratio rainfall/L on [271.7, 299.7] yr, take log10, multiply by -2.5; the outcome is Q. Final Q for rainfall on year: -0.18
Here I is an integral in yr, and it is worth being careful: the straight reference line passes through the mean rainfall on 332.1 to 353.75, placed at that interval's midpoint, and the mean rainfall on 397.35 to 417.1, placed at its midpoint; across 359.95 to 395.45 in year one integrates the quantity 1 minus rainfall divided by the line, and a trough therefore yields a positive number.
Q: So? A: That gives 0.4 yr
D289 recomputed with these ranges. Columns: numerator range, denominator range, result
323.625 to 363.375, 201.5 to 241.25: 1.31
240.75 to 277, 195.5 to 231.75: 1.14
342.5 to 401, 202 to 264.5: 1.23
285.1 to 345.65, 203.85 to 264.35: 1.24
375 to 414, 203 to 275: 1.19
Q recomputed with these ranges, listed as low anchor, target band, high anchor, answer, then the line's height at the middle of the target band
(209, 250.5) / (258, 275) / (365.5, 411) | -0.19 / 394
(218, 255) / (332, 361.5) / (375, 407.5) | -0.09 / 448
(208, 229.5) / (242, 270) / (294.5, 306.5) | -0.05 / 425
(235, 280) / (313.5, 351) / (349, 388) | -0.04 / 468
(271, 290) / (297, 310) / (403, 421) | 0.04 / 498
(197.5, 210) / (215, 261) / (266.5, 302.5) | 0.24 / 466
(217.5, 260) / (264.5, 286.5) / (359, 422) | -0.23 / 398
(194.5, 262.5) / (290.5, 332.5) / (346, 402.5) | -0.08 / 446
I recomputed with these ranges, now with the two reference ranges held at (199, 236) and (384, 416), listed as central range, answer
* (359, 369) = -0.4 yr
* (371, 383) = -0.3 yr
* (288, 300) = -1.8 yr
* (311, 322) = -1.0 yr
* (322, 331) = -0.8 yr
